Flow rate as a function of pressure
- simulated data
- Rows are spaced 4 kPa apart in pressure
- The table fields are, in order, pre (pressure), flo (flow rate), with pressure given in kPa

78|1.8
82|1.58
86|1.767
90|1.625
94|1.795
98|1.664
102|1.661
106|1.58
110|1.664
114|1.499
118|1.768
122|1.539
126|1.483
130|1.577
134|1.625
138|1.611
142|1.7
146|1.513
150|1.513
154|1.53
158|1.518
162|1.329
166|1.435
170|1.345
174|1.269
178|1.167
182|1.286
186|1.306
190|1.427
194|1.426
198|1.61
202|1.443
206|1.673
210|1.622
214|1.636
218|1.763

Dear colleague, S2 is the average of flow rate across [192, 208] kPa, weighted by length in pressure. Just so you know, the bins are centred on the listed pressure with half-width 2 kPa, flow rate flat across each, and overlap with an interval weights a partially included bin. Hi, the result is 1.54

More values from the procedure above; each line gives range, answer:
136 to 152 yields 1.58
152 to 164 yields 1.46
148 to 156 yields 1.52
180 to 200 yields 1.41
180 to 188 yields 1.3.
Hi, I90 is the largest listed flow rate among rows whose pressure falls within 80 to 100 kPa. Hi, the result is 1.795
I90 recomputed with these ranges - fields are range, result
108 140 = 1.768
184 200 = 1.61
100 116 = 1.664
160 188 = 1.435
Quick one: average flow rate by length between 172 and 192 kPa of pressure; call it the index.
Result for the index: 1.29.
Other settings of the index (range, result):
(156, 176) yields 1.38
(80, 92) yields 1.66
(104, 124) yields 1.61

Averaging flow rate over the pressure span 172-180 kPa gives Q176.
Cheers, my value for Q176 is 1.22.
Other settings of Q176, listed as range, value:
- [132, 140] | 1.62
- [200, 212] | 1.58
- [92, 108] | 1.67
